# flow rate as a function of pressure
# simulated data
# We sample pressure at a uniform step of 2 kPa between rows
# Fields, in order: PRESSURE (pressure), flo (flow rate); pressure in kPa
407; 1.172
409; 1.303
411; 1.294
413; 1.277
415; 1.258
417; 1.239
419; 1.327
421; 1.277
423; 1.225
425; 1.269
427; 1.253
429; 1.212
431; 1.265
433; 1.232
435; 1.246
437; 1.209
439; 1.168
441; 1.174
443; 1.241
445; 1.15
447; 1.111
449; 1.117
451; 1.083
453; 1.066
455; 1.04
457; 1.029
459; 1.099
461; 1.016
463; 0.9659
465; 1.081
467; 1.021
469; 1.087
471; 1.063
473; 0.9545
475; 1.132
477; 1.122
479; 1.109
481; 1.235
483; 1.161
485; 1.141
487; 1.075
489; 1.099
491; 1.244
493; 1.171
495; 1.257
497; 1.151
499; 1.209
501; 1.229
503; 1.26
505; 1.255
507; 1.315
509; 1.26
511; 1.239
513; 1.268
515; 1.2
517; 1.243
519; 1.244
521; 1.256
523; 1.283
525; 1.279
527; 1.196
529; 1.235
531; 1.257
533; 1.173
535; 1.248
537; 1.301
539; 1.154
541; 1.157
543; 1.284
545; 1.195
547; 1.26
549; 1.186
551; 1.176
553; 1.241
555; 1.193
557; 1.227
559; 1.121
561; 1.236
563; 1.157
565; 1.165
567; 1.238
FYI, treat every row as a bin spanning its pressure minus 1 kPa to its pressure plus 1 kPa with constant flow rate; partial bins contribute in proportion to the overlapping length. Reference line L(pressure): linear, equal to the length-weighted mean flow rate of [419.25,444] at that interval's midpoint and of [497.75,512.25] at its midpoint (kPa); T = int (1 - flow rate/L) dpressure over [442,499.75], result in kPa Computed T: 6.1 kPa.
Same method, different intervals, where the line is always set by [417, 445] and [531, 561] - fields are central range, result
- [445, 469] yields 3.3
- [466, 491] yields 2.4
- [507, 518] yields -0.3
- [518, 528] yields -0.3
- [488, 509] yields 0.0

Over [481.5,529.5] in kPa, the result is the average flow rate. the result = 1.22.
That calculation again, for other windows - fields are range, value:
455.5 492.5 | 1.09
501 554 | 1.24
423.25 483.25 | 1.13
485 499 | 1.17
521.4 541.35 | 1.23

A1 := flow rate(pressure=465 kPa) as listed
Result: 1.081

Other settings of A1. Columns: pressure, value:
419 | 1.327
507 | 1.315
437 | 1.209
